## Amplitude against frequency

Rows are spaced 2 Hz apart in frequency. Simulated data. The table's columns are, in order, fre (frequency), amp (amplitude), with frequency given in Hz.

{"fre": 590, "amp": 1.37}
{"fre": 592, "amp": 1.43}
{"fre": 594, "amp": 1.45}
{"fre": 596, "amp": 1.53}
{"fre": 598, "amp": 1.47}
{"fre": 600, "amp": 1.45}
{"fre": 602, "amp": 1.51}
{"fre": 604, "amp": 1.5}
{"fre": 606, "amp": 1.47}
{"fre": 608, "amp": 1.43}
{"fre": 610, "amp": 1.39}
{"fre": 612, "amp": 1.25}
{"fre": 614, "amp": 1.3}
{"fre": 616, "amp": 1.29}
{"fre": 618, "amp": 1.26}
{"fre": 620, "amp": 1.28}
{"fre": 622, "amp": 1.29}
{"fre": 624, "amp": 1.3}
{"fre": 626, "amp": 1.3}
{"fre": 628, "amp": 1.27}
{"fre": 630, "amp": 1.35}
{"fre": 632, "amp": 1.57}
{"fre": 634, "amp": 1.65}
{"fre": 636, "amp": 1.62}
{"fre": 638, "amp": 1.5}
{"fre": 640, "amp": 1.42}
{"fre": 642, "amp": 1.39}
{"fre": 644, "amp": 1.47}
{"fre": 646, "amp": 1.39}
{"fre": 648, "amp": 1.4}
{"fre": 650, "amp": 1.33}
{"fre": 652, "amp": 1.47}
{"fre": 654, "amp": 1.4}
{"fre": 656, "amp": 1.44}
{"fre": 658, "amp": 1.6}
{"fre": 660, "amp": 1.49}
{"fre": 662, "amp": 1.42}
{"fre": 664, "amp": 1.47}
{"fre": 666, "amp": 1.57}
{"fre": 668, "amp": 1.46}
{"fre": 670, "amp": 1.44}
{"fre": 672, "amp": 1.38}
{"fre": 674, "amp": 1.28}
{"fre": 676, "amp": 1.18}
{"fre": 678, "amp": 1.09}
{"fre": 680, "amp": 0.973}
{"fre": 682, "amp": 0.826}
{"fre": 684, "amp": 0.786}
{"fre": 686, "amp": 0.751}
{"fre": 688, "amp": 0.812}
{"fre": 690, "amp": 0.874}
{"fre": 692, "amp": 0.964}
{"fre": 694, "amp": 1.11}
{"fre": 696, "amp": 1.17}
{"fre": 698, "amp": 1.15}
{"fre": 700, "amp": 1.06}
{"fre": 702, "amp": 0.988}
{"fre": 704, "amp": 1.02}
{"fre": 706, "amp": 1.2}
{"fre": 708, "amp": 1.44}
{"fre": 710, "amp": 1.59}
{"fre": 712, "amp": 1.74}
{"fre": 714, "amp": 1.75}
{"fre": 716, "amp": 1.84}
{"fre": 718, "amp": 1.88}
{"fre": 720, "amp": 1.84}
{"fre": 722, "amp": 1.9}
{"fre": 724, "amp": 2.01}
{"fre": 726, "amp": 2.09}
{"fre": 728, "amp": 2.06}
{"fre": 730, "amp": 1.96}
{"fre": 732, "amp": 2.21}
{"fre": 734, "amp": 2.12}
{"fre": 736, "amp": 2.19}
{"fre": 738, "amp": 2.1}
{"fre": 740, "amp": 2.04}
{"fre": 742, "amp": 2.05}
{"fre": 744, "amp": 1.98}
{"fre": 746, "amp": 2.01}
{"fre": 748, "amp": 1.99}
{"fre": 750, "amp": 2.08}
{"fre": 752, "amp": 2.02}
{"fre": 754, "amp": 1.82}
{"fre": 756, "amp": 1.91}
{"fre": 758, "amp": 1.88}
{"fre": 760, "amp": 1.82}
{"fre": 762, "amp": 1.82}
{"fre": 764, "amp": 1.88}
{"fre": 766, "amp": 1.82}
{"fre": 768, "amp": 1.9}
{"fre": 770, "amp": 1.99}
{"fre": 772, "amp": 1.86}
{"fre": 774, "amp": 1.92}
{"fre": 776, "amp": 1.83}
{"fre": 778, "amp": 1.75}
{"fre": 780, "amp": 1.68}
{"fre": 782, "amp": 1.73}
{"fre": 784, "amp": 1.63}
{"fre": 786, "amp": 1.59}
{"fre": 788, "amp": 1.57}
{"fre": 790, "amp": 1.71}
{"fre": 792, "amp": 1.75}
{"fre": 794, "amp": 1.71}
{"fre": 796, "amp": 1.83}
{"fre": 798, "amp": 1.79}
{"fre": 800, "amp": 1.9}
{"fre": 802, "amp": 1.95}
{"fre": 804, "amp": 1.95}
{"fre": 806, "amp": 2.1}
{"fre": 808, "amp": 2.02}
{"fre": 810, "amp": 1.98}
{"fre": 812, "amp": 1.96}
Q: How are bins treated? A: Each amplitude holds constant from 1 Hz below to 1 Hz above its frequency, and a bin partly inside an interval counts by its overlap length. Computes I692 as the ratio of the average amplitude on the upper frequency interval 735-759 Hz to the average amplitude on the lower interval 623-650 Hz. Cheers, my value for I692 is 1.40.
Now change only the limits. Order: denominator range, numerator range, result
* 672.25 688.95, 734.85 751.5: 2.09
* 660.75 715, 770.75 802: 1.46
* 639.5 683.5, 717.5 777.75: 1.45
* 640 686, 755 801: 1.36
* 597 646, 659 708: 0.82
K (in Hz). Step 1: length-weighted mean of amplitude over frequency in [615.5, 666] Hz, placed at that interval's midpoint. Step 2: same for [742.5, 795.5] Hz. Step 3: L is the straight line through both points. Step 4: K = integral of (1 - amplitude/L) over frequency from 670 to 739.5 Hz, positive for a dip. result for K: 7.9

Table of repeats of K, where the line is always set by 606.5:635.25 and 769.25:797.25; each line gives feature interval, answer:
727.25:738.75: -3.38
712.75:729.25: -3.28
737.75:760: -4.14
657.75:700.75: 9.34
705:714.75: 0.22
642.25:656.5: 0.14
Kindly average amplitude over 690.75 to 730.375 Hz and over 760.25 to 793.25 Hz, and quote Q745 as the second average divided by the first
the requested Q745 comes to 1.16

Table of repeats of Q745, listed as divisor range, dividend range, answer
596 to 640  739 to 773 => 1.38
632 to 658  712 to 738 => 1.35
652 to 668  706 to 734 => 1.25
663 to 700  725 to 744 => 1.85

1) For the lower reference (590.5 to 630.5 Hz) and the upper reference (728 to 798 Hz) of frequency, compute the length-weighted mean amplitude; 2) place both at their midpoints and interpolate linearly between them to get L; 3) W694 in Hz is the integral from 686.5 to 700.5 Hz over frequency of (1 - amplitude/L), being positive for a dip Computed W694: 5.5 Hz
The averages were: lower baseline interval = 1.38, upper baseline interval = 1.89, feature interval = 1.01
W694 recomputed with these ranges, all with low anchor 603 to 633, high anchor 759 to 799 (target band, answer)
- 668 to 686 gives 4.62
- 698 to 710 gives 3.04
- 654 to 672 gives -0.07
